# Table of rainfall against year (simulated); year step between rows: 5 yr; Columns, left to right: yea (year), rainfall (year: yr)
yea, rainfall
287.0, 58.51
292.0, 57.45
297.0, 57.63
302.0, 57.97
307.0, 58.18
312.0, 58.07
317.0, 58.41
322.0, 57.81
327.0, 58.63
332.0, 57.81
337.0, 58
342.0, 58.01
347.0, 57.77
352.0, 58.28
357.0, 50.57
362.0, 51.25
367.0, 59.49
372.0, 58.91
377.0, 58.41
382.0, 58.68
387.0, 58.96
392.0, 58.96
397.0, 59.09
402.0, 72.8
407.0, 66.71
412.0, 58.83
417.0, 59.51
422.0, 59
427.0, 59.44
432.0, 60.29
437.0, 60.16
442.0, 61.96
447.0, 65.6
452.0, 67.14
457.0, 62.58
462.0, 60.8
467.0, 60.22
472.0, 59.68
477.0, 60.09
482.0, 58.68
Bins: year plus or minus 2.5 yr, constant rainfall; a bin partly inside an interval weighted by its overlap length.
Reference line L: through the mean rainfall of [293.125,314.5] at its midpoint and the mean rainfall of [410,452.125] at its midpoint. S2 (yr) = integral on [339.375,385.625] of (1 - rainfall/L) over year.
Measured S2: 1.9 yr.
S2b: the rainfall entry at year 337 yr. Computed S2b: 58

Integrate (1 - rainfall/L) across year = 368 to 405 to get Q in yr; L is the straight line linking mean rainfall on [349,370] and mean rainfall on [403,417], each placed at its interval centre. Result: -0.86 yr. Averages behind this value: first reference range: 55.1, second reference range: 63.3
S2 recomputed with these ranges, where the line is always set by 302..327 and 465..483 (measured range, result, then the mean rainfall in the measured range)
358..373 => 0.8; 55.7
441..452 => -1.0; 64.8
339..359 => 0.7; 56.3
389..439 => -2.0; 61.5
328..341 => 0.1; 58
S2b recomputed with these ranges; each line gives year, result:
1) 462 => 60.8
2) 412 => 58.83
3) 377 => 58.41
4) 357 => 50.57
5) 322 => 57.81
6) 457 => 62.58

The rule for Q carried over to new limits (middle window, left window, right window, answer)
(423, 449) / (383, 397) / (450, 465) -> 0.3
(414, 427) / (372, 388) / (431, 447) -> 0.3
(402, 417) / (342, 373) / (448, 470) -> -1.1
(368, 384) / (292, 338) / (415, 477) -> 0.2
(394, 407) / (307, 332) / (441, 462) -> -0.8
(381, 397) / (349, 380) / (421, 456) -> -0.2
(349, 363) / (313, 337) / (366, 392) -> 1.1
